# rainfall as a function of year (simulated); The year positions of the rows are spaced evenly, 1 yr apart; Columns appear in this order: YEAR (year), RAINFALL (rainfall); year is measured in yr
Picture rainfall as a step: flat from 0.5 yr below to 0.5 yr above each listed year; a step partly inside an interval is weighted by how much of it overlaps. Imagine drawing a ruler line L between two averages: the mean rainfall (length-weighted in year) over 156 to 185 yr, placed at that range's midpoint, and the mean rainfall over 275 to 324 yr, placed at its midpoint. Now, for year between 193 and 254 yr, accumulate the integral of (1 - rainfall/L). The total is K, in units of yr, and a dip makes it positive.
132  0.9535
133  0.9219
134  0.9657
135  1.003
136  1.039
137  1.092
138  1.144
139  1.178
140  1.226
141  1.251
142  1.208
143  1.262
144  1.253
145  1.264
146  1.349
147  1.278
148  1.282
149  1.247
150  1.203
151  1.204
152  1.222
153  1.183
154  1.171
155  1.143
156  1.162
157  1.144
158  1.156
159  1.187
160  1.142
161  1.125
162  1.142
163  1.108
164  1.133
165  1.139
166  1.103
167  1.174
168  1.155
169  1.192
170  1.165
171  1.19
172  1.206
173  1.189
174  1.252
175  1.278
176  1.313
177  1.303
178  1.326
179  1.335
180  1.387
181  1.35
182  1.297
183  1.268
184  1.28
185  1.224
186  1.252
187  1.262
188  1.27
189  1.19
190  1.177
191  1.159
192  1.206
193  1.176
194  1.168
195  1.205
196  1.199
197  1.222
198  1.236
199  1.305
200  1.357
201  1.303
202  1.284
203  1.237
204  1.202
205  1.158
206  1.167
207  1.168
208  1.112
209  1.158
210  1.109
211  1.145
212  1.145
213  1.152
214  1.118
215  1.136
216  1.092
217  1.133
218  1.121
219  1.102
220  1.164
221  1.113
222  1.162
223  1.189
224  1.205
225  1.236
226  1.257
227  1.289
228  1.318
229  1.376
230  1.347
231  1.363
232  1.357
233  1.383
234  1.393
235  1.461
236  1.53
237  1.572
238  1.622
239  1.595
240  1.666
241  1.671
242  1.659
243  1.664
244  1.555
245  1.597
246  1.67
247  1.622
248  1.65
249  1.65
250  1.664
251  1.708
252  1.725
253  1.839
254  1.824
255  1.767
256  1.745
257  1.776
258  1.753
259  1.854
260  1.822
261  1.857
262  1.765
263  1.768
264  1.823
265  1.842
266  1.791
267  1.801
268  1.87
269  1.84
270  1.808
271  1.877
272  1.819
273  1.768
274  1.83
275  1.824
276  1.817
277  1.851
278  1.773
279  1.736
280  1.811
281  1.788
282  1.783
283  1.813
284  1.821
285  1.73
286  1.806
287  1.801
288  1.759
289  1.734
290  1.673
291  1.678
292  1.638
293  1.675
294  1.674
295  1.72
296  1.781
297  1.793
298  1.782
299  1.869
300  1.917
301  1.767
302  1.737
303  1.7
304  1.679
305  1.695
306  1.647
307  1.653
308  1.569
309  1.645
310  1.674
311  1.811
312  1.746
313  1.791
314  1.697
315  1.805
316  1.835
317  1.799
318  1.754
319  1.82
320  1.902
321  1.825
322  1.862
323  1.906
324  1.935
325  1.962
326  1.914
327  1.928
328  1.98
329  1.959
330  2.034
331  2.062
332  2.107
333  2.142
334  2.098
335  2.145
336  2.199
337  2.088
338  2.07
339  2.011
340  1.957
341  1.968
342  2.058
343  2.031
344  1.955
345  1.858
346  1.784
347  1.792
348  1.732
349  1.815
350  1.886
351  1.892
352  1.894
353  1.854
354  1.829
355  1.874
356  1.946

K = 4.0 yr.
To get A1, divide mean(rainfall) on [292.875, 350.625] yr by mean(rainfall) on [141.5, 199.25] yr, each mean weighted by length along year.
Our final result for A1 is 1.53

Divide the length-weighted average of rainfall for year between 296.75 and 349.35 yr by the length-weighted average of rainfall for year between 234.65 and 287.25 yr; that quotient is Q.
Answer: 1.07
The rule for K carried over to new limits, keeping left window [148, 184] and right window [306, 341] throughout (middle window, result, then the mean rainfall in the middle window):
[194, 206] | 1.1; 1.24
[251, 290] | -3.1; 1.8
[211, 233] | 3.7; 1.21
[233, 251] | -0.6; 1.6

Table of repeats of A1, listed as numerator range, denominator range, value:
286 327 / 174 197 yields 1.41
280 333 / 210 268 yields 1.20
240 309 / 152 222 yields 1.46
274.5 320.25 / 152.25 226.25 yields 1.46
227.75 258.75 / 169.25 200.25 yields 1.28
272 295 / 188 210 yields 1.46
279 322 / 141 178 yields 1.46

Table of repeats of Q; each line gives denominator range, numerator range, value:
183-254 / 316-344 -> 1.48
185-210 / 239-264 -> 1.42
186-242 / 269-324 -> 1.40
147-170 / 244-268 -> 1.50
